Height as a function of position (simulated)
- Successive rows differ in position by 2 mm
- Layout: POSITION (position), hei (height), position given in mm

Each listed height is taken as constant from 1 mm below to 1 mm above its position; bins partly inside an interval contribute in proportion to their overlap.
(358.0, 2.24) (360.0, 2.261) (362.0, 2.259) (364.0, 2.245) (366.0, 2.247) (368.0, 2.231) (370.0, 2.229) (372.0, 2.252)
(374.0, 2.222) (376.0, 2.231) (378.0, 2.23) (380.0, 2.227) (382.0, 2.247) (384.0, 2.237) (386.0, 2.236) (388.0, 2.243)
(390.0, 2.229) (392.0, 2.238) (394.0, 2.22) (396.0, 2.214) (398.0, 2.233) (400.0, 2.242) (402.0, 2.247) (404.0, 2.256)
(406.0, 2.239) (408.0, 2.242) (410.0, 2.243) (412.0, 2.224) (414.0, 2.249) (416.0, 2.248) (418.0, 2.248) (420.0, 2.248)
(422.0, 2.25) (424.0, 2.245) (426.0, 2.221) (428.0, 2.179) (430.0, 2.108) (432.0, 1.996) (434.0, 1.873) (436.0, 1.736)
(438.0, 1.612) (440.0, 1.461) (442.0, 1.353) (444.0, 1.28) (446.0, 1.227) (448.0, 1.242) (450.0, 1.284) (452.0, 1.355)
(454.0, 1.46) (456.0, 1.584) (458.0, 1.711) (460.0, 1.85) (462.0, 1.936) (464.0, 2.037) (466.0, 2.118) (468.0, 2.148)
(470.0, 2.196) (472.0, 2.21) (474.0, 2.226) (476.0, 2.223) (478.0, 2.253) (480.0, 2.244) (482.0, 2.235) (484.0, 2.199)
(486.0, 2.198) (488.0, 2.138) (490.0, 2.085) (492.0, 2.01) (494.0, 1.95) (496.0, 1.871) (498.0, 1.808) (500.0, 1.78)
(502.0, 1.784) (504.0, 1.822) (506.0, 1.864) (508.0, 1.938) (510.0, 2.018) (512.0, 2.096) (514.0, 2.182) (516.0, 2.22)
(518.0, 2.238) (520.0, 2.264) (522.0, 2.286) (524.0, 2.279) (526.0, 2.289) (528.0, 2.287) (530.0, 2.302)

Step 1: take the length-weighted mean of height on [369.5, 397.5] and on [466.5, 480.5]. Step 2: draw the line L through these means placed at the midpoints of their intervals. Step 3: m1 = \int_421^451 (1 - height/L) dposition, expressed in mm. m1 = 6.5 mm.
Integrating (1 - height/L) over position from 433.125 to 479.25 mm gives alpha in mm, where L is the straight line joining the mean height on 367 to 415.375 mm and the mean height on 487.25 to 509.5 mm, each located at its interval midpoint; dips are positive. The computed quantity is 6.2 mm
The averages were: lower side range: 2.24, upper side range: 1.91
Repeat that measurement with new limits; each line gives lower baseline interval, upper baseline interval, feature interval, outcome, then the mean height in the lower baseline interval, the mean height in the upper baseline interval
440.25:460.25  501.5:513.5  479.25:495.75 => -3.44 mm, 1.42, 1.94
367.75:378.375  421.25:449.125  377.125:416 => -3.51 mm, 2.23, 1.76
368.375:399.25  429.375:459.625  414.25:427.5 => -3.10 mm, 2.23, 1.55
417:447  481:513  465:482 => -2.27 mm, 1.87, 1.99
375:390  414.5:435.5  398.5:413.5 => -0.35 mm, 2.24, 2.15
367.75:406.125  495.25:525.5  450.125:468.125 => 3.05 mm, 2.24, 2.04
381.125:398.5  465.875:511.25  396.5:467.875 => 7.95 mm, 2.23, 2.06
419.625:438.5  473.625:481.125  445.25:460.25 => 4.87 mm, 2.05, 2.24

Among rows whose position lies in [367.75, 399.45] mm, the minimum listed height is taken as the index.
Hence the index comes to 2.214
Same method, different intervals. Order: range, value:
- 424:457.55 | 1.227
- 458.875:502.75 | 1.78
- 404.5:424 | 2.224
